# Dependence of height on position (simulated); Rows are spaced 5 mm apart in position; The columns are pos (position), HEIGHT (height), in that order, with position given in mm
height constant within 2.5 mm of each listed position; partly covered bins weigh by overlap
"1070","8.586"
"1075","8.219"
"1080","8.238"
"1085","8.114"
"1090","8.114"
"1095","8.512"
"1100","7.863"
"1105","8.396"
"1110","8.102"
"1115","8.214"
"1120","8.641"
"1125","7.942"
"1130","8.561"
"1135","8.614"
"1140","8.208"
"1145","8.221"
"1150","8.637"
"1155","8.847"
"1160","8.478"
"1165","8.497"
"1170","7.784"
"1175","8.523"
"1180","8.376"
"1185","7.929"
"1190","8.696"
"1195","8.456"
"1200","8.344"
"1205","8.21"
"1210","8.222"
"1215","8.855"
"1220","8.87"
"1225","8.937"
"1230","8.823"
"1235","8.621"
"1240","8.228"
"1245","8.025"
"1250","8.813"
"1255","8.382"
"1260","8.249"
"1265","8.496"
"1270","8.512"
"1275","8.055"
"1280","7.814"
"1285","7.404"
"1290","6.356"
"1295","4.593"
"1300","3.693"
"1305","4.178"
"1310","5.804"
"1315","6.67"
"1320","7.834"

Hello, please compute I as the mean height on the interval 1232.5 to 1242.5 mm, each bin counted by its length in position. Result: 8.42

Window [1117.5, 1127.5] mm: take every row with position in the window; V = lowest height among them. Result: 7.942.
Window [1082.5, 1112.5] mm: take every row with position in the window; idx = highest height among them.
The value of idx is 8.512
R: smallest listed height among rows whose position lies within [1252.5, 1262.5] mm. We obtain 8.249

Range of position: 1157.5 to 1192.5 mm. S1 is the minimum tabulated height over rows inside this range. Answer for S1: 7.784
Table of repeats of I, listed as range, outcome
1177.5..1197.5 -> 8.36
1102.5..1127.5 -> 8.26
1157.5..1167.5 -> 8.49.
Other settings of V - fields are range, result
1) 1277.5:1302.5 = 3.693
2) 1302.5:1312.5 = 4.178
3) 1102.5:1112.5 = 8.102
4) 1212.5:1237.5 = 8.621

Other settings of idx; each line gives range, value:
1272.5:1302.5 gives 8.055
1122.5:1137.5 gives 8.614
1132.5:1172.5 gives 8.847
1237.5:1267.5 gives 8.813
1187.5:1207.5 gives 8.696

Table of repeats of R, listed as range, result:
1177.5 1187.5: 7.929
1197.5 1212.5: 8.21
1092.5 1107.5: 7.863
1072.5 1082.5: 8.219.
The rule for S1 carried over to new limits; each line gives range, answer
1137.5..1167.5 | 8.208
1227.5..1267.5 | 8.025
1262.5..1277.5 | 8.055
